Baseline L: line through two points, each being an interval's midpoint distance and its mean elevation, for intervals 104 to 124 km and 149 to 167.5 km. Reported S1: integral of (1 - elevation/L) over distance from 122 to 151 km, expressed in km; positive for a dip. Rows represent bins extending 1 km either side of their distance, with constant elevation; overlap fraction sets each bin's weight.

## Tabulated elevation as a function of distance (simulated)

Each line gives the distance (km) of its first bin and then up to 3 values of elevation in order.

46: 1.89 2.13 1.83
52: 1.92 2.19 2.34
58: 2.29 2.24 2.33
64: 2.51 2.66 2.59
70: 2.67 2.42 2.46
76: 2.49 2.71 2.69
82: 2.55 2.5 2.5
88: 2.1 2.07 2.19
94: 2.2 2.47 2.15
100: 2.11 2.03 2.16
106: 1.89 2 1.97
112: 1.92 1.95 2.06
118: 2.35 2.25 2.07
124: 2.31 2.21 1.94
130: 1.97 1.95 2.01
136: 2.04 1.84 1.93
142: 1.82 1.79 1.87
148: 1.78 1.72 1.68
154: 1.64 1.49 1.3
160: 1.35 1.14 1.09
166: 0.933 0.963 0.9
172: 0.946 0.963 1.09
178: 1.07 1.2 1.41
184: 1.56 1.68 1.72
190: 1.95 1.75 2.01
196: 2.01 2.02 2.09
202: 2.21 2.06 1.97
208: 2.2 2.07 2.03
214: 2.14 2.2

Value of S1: -4.04 km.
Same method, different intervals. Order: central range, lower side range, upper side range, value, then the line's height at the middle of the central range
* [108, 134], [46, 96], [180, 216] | 1.28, 2.18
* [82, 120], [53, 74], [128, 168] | -1.51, 2.08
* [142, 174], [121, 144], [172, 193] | 6.46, 1.7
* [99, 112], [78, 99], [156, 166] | 0.45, 2.09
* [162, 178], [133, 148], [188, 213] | 7.82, 1.95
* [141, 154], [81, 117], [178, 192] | 0.39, 1.82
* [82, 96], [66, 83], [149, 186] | 0.46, 2.37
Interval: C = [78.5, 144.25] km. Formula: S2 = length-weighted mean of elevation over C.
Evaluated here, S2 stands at 2.13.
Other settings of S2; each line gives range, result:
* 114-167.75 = 1.78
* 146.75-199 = 1.44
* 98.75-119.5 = 2.05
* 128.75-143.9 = 1.93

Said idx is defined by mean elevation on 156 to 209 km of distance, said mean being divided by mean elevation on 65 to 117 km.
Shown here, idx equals 0.7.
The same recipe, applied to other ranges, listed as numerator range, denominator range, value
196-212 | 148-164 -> 1.42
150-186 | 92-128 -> 0.59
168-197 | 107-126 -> 0.68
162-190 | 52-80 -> 0.50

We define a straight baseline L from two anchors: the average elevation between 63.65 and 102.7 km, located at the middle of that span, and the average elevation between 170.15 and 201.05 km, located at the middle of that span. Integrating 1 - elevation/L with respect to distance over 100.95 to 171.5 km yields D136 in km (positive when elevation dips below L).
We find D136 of 7.3 km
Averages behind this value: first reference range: 2.4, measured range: 1.77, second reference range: 1.55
